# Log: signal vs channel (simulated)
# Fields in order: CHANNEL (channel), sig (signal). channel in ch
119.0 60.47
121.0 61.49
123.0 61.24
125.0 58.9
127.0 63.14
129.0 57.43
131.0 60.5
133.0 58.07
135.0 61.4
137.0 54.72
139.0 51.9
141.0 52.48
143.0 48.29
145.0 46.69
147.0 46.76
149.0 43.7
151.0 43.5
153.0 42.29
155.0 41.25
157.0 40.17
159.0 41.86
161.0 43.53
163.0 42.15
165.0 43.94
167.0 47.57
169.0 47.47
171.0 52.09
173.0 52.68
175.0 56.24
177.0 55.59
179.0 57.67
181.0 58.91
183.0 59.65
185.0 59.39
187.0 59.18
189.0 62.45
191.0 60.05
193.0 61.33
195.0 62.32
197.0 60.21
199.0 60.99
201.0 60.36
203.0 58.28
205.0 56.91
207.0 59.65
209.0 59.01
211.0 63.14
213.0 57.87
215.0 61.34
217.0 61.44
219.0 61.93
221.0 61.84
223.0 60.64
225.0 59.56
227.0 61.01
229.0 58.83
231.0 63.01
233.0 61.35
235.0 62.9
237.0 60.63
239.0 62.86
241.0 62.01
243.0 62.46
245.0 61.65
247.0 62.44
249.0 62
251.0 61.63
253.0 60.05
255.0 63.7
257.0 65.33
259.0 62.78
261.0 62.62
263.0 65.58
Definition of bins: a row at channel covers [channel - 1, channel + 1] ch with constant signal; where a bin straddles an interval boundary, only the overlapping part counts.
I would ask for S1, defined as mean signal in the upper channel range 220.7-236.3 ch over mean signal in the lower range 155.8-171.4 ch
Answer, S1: 1.37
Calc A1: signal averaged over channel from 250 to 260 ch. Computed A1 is 62.7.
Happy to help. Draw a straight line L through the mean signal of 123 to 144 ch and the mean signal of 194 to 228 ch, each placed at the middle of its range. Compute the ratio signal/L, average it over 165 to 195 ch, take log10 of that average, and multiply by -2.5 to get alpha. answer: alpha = 0.05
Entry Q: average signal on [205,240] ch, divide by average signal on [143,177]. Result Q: 1.3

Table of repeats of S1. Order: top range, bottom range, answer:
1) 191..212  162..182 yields 1.17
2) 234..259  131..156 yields 1.25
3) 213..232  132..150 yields 1.18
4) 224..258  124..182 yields 1.22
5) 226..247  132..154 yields 1.23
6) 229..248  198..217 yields 1.04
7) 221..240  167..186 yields 1.11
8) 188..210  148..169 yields 1.39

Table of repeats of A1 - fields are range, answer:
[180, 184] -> 59.3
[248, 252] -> 61.8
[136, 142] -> 53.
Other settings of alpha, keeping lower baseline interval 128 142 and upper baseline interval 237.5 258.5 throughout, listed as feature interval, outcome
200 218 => 0.011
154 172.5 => 0.285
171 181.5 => 0.058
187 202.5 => -0.022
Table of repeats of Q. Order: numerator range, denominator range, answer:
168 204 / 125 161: 1.15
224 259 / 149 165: 1.46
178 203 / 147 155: 1.39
